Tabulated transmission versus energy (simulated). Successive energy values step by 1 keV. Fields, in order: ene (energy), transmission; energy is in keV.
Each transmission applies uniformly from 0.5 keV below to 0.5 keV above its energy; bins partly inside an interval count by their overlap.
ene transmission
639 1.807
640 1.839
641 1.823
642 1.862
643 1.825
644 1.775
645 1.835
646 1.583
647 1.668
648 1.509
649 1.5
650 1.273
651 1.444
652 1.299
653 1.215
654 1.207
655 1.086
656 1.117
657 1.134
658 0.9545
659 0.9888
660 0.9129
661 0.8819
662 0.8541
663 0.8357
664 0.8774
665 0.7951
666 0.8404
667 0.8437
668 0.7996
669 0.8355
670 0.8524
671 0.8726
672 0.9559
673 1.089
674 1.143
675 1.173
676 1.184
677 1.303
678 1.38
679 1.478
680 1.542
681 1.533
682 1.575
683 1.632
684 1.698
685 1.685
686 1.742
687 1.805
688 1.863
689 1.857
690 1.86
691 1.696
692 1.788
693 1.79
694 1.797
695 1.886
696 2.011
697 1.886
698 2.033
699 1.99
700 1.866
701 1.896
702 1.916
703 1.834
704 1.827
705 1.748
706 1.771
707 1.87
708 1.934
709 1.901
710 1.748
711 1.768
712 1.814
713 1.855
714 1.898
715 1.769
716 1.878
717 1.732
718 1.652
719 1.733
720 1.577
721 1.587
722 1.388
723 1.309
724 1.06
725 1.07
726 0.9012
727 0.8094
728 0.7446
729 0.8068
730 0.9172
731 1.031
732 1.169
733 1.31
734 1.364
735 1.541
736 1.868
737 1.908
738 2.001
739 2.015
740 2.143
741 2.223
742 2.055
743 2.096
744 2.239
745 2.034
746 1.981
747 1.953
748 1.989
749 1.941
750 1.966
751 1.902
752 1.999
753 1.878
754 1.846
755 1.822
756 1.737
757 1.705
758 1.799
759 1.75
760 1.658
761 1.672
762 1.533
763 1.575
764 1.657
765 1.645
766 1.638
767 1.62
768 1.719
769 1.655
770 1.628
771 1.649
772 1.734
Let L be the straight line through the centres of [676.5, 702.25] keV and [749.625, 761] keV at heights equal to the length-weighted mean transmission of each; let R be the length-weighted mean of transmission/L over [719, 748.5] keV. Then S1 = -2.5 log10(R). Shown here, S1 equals 0.15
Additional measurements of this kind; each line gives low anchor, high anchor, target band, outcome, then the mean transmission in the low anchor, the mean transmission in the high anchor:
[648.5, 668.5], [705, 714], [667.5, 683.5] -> 0.09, 1.04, 1.83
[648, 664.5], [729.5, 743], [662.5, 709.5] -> -0.14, 1.11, 1.67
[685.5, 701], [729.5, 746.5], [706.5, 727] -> 0.13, 1.86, 1.76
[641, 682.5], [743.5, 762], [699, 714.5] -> -0.20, 1.22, 1.87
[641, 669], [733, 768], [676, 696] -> -0.18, 1.22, 1.84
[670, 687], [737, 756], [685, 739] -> 0.01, 1.37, 2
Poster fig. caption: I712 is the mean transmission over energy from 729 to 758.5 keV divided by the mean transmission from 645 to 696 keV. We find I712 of 1.35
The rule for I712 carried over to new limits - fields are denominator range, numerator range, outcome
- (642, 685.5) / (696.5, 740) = 1.29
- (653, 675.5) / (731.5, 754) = 1.96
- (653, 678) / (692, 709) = 1.89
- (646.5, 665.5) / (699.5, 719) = 1.61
